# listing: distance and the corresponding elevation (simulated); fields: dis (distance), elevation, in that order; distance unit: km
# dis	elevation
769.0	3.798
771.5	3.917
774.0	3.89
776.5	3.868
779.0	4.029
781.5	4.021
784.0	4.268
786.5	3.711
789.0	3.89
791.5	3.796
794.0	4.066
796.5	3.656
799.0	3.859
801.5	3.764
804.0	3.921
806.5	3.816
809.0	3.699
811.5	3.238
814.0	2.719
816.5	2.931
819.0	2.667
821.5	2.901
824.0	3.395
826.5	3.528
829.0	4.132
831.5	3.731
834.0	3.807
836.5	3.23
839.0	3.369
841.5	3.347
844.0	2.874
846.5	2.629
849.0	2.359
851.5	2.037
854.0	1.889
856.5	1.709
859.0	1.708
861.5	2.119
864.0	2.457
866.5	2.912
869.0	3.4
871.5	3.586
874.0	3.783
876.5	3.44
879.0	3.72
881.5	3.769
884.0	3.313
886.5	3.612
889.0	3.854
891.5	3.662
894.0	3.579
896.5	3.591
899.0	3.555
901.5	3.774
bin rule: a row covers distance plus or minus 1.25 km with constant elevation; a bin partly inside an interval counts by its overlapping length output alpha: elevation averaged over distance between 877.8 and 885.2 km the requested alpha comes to 3.6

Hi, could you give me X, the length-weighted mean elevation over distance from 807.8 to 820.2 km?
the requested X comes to 3.05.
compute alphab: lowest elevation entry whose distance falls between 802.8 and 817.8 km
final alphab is 2.719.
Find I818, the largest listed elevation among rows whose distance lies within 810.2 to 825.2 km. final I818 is 3.395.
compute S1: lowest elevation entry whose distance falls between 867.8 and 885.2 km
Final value 3.313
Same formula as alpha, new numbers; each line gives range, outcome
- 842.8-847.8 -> 2.75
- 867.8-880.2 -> 3.59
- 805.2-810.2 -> 3.76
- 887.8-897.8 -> 3.67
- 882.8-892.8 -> 3.61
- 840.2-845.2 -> 3.12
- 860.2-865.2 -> 2.28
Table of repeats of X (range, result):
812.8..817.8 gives 2.82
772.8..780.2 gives 3.93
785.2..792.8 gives 3.8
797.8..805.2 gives 3.85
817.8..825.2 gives 2.99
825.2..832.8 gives 3.79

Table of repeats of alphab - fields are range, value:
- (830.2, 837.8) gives 3.23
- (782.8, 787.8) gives 3.711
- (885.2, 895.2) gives 3.579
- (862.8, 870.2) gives 2.457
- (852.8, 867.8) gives 1.708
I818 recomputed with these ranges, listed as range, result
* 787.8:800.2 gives 4.066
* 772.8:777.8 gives 3.89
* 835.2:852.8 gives 3.369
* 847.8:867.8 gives 2.912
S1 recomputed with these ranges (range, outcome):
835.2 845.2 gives 2.874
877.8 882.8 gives 3.72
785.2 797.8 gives 3.656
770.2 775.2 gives 3.89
